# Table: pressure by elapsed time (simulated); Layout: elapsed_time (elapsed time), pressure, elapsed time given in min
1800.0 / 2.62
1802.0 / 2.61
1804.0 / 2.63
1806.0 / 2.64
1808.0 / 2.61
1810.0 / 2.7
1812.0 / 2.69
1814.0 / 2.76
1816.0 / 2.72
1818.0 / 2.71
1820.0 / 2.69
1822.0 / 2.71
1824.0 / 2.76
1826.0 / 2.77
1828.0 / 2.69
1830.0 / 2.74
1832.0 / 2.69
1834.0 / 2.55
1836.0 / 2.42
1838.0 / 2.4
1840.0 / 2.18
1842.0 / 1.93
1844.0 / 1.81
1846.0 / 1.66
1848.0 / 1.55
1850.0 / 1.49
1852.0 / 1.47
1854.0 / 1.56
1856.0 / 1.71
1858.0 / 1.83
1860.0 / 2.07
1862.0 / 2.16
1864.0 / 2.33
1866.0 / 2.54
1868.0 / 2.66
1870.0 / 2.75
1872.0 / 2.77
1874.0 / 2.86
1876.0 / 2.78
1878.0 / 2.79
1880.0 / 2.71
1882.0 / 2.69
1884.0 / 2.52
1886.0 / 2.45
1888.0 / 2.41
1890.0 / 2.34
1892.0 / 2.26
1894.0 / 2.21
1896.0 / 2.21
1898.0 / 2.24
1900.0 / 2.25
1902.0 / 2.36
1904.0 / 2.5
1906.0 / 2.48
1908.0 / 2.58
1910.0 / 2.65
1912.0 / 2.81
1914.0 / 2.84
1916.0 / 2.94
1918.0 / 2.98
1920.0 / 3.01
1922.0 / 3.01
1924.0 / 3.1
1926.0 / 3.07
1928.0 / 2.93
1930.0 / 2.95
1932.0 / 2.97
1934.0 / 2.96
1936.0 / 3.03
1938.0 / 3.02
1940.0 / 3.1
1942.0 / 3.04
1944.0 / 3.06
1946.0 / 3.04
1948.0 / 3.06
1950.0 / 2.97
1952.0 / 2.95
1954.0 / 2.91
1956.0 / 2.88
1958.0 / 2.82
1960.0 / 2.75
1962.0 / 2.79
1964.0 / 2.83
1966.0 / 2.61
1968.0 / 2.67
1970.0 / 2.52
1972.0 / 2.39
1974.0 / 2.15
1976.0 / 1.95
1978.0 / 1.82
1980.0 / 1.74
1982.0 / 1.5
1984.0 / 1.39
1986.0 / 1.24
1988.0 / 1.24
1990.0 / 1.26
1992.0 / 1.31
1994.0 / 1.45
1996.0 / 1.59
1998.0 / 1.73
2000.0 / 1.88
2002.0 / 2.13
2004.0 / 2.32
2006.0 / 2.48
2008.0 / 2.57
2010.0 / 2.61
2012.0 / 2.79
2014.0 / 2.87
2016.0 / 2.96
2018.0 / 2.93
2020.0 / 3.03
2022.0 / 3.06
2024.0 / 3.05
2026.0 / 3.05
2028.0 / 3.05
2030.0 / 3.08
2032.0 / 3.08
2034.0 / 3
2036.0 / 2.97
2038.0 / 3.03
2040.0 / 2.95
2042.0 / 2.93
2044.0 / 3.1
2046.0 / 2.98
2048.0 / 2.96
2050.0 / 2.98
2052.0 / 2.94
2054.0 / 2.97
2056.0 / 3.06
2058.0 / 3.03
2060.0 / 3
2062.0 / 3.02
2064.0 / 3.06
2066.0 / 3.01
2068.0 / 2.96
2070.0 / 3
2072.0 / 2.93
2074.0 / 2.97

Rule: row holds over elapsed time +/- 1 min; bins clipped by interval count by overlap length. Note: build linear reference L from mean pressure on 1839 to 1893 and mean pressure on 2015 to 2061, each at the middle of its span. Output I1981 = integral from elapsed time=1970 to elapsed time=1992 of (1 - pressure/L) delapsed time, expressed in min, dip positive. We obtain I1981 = 8.45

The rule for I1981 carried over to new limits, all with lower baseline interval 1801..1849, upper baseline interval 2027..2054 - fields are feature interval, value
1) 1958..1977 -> 2.0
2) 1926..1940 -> -1.3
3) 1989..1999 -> 4.9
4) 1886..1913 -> 2.6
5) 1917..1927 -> -1.2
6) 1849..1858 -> 3.4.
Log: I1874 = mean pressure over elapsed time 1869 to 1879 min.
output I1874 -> 2.79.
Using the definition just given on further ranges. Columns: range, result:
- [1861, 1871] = 2.49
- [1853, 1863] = 1.87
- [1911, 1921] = 2.92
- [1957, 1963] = 2.79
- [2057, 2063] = 3.02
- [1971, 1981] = 2.01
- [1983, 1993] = 1.29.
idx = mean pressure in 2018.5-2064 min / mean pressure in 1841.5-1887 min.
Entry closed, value 1.36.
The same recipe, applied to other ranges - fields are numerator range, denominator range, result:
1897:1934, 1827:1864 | 1.34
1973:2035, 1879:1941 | 0.84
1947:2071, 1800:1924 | 1.05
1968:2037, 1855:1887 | 0.93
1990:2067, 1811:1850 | 1.12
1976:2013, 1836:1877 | 0.86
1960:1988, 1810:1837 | 0.79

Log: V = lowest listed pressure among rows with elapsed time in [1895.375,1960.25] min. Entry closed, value 2.21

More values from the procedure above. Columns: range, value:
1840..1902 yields 1.47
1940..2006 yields 1.24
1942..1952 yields 2.95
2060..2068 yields 2.96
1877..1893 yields 2.26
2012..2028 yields 2.79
